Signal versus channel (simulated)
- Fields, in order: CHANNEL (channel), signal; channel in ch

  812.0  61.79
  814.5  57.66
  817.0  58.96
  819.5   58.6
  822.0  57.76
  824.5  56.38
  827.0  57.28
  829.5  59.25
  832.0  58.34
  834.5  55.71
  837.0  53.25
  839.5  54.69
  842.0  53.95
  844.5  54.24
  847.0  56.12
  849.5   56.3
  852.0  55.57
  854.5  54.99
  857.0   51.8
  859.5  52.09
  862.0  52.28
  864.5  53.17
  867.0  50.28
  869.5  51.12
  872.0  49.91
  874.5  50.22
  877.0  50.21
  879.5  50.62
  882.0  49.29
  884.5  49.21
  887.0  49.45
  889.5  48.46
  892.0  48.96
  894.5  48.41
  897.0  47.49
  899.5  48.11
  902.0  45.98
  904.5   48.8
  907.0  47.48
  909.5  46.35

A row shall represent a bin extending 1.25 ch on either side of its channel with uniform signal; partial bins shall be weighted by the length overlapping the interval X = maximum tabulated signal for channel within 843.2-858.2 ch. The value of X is 56.3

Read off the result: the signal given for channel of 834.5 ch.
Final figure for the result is 55.71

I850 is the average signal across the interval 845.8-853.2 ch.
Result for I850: 56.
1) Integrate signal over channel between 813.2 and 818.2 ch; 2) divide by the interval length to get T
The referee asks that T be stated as 58.3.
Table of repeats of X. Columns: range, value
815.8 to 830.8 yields 59.25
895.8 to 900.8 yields 48.11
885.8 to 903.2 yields 49.45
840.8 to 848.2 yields 56.12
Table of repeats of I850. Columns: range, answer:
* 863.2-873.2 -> 51.1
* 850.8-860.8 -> 53.6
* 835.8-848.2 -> 54.4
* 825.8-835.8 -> 57.6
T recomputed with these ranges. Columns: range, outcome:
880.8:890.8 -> 49.1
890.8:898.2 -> 48.3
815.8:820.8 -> 58.8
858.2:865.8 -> 52.5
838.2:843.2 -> 54.3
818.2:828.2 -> 57.5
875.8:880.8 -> 50.4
